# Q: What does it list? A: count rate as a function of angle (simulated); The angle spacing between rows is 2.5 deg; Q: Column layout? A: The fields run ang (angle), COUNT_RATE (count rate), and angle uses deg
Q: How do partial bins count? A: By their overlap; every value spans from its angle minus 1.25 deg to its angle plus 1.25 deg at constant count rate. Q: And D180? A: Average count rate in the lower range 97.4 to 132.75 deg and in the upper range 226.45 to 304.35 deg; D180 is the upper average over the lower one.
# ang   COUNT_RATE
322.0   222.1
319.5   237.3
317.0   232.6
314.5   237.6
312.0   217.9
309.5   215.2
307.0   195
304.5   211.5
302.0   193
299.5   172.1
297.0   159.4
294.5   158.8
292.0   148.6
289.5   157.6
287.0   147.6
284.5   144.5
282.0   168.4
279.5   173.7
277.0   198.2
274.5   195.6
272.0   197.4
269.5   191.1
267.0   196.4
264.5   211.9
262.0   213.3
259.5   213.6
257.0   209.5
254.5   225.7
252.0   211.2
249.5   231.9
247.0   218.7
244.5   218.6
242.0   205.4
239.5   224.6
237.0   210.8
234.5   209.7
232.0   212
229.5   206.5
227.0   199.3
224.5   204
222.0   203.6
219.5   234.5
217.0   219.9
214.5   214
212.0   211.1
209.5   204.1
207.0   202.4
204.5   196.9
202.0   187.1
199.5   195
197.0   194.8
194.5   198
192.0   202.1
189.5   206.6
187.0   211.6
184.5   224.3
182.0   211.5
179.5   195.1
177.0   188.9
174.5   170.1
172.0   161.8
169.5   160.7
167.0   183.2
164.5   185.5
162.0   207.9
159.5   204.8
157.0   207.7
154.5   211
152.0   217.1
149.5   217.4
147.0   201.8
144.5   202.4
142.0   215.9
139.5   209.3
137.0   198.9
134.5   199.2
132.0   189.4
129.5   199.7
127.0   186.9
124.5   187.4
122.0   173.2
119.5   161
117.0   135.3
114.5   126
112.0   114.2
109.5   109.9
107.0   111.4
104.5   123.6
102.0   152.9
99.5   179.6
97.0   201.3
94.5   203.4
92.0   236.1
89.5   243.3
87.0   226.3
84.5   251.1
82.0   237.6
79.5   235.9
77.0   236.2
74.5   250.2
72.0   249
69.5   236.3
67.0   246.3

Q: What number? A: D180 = 1.3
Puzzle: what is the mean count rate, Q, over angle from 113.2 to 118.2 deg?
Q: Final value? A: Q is 130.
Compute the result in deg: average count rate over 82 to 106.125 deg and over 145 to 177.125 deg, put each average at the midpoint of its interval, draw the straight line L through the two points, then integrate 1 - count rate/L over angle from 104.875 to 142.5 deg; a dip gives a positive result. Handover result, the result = 6.2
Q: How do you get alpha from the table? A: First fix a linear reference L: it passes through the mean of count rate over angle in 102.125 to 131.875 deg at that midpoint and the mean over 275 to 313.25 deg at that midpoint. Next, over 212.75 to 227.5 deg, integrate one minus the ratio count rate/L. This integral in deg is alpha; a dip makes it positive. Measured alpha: -4.2 deg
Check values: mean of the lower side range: 150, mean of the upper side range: 178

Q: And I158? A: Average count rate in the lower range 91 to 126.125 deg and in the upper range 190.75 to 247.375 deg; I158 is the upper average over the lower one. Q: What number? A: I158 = 1.31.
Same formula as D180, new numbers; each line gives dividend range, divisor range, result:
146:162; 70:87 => 0.87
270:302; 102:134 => 1.11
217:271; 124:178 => 1.08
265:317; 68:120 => 0.97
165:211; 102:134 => 1.27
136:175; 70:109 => 0.95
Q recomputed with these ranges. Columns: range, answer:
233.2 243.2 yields 213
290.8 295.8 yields 154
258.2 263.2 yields 213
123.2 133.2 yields 191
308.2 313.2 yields 216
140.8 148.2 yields 207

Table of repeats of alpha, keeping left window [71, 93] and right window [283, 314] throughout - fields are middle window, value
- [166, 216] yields 3.0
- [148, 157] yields 0.3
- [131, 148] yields 1.6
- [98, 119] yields 9.0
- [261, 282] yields -1.0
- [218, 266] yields -4.8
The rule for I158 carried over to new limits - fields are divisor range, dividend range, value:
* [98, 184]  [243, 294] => 1.07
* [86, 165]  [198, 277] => 1.13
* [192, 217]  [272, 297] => 0.83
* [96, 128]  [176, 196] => 1.36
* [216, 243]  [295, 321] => 0.97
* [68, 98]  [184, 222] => 0.88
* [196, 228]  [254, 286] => 0.95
